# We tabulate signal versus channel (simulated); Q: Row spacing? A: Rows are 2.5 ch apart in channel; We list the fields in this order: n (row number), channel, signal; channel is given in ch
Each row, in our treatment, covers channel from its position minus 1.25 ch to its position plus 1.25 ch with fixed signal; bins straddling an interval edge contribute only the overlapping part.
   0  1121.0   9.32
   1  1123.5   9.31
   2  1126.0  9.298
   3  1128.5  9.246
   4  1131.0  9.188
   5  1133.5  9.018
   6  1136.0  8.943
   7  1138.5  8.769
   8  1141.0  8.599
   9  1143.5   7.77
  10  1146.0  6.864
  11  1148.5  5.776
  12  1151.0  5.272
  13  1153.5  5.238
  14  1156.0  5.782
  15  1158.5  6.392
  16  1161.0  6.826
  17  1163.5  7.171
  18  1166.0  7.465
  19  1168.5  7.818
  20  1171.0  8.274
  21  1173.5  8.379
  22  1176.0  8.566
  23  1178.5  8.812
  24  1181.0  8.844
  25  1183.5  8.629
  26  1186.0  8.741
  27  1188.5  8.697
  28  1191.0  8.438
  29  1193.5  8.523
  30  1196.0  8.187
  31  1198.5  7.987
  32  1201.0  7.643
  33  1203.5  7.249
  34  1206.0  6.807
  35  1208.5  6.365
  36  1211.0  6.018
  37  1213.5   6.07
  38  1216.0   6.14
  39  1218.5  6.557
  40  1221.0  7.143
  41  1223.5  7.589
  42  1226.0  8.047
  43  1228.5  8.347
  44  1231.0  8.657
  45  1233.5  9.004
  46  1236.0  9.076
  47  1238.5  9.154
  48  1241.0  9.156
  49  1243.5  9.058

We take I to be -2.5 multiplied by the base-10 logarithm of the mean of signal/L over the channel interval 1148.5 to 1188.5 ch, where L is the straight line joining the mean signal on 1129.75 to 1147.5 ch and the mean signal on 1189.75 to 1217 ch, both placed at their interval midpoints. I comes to 0.05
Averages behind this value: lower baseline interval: 8.41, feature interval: 7.47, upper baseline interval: 7.23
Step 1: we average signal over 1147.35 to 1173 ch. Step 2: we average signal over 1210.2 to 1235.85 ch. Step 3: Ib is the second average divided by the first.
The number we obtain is 1.1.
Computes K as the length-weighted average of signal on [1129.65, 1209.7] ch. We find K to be 7.72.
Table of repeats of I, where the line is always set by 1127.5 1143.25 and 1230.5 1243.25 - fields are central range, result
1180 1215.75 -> 0.169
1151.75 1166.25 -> 0.365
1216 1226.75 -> 0.249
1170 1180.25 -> 0.051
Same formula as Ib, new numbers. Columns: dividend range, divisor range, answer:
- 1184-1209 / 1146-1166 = 1.28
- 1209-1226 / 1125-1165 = 0.89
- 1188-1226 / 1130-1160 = 1.00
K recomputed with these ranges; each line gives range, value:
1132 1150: 7.94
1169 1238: 7.89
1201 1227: 6.83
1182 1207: 8.11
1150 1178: 7.08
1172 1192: 8.64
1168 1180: 8.41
